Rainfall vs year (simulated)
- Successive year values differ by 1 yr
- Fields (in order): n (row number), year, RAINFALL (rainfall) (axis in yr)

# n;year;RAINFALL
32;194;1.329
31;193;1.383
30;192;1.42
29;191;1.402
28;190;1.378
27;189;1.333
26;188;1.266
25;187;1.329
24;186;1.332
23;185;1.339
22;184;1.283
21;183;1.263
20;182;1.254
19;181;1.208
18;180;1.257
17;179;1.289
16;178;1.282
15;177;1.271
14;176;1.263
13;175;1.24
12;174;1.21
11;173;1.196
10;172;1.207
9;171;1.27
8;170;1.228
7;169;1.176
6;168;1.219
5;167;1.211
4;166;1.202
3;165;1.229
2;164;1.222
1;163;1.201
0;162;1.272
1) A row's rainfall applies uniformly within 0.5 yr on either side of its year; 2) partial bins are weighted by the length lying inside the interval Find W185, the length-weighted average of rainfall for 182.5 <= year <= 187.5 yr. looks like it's 1.31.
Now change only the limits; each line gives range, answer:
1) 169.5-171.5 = 1.25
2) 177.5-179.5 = 1.29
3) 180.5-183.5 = 1.24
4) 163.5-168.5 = 1.22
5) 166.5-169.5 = 1.2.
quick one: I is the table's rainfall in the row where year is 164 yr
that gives 1.222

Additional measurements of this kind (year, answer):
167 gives 1.211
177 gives 1.271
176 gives 1.263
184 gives 1.283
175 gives 1.24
